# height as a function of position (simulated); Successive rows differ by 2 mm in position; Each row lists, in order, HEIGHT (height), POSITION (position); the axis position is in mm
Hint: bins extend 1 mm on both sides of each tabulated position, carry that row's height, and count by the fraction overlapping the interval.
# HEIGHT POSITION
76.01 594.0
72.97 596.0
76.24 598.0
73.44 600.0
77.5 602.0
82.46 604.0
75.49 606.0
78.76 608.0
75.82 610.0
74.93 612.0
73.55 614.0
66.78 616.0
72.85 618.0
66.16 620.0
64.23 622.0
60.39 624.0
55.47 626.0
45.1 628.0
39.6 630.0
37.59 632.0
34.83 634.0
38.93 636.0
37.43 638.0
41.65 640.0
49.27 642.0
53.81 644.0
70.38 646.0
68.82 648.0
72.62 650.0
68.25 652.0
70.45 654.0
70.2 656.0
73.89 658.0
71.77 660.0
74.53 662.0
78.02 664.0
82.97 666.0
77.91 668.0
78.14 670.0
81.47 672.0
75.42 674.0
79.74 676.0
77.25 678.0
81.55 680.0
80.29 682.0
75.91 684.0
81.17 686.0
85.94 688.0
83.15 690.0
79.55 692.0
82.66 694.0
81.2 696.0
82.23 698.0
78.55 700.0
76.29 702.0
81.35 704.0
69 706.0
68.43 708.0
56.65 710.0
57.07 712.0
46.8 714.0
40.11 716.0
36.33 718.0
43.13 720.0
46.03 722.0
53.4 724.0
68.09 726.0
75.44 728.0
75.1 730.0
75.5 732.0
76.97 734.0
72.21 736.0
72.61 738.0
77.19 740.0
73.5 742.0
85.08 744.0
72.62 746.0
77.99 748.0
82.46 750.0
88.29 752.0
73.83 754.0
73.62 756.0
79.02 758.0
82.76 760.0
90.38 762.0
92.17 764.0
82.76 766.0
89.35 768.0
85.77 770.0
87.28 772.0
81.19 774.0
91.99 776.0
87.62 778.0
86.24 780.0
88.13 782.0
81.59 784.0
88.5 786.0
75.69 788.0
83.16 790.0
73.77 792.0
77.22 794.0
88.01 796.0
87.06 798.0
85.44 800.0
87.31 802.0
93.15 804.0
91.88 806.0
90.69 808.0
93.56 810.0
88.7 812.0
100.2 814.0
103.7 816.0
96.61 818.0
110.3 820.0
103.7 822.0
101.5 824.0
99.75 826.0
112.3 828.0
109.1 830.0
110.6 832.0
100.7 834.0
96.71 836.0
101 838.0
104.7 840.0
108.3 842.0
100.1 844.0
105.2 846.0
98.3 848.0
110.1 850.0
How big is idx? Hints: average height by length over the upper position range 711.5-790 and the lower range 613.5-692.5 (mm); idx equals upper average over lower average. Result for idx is 1.12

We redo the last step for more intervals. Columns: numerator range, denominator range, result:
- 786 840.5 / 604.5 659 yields 1.56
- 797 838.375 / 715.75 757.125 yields 1.42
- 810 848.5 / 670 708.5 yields 1.30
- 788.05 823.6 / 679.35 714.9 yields 1.22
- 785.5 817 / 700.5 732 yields 1.46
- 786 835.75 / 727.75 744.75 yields 1.24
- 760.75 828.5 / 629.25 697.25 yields 1.31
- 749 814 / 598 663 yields 1.35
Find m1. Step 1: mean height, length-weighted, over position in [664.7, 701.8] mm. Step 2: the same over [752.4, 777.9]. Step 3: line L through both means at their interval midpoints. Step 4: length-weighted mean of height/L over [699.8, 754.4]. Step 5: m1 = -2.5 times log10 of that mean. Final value 0.22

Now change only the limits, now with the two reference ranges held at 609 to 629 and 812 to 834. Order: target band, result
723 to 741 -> 0.206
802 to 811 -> 0.101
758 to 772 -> 0.077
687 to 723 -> 0.219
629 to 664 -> 0.224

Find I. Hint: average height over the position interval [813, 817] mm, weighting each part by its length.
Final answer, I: 102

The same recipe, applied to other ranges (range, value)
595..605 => 76.5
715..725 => 43.8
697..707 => 77.5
